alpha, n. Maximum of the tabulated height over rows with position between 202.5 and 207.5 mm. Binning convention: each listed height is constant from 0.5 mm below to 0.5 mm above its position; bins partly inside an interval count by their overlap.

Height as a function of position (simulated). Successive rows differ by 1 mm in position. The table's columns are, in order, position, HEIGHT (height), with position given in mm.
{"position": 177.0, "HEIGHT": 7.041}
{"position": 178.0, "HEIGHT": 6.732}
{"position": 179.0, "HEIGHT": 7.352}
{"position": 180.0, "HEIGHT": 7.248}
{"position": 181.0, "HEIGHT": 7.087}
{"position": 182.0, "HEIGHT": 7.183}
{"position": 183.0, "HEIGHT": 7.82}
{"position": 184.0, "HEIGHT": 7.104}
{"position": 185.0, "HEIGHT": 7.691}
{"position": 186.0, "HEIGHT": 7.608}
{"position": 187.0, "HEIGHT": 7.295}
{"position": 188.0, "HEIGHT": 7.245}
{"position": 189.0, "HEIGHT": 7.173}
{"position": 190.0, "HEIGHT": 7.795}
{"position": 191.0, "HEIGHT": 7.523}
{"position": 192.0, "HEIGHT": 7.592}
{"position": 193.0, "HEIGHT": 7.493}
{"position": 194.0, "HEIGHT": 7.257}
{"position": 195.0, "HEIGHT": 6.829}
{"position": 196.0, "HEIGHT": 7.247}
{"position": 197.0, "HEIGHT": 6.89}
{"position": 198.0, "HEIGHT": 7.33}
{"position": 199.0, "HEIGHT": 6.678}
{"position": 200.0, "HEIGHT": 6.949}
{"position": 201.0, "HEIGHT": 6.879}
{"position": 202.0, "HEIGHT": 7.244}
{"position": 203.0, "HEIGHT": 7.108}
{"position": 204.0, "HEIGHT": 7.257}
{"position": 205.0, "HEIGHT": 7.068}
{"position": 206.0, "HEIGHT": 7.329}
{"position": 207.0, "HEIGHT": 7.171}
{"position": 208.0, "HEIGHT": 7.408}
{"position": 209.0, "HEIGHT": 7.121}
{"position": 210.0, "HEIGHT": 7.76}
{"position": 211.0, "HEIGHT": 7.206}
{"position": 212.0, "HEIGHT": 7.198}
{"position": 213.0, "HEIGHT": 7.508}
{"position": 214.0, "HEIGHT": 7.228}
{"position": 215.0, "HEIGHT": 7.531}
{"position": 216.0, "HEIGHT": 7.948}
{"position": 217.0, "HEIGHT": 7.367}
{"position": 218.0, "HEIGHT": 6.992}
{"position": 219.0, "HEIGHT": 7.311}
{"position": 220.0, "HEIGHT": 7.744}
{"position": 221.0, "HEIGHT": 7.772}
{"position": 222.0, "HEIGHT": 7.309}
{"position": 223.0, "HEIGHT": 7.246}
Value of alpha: 7.329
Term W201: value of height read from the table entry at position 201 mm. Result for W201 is 6.879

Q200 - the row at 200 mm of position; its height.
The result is 6.949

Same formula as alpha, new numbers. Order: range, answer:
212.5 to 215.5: 7.531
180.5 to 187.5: 7.82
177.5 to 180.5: 7.352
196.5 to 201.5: 7.33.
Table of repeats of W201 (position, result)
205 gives 7.068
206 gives 7.329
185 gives 7.691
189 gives 7.173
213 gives 7.508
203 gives 7.108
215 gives 7.531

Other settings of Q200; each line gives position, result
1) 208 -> 7.408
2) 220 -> 7.744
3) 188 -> 7.245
